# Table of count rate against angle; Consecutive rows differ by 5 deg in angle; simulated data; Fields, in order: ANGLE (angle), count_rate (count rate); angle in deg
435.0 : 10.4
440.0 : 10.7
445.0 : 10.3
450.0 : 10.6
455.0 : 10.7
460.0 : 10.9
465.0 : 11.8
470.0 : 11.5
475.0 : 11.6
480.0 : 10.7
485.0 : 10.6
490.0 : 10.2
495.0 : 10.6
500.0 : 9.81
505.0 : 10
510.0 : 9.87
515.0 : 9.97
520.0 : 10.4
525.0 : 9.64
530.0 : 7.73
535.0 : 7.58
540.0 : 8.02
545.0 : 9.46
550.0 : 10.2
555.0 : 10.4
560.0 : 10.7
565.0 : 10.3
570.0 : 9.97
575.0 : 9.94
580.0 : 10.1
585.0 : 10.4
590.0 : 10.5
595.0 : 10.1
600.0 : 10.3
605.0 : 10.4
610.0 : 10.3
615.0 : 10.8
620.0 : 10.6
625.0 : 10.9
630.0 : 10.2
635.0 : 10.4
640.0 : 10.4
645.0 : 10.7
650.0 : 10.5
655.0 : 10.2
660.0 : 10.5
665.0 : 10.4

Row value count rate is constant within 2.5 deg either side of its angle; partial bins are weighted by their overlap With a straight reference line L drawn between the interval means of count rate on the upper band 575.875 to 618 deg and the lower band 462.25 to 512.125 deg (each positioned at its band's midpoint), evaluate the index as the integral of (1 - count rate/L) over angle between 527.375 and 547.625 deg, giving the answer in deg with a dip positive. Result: 4.4 deg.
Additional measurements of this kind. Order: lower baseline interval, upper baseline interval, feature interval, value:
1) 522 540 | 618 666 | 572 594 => -2.1 deg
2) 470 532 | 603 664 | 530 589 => 3.7 deg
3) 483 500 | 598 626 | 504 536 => 3.2 deg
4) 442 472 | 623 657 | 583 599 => 0.4 deg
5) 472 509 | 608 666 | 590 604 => 0.3 deg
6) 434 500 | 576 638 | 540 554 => 1.3 deg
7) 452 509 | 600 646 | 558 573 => 0.4 deg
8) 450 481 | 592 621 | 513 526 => 1.0 deg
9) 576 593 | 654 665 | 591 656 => -0.7 deg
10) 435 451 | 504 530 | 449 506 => -3.4 deg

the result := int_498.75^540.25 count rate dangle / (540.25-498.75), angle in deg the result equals 9.27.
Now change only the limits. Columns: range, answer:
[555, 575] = 10.3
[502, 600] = 9.77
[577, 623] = 10.4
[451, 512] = 10.7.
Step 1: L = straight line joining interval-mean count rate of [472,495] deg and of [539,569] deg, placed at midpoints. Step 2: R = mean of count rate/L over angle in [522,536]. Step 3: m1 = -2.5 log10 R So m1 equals 0.21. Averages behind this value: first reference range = 10.8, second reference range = 9.94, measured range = 8.47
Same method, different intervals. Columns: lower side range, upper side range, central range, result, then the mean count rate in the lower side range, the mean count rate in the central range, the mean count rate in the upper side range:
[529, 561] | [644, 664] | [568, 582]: -0.055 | 9.15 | 10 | 10.5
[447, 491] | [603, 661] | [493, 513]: 0.085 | 11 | 10.1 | 10.5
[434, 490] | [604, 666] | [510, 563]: 0.137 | 10.9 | 9.44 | 10.5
